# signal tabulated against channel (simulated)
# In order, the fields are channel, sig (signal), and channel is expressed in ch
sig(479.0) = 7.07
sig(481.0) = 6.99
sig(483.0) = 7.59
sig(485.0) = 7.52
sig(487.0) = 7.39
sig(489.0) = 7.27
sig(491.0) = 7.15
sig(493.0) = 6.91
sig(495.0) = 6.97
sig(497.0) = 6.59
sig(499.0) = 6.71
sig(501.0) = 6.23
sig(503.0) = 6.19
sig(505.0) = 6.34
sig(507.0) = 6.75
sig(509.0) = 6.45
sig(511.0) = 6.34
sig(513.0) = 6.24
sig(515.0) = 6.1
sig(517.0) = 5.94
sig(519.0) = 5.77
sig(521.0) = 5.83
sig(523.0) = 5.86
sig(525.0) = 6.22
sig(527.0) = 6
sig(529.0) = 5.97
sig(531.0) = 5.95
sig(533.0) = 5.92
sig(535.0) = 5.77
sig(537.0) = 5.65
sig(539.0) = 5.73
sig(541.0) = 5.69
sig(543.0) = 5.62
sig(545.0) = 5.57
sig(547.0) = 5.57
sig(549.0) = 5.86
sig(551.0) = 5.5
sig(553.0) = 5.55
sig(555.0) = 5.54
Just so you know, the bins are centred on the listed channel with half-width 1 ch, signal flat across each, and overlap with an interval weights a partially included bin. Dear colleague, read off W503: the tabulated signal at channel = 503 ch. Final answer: 6.19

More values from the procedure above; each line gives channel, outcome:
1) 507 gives 6.75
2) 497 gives 6.59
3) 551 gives 5.5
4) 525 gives 6.22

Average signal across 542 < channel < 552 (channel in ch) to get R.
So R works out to 5.62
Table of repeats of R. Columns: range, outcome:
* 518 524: 5.82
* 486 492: 7.27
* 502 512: 6.41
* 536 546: 5.65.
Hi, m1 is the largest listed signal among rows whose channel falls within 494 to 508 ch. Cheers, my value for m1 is 6.97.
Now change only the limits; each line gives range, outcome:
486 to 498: 7.39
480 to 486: 7.59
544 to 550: 5.86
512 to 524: 6.24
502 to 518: 6.75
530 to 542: 5.95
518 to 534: 6.22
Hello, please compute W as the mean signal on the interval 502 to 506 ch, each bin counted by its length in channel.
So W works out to 6.27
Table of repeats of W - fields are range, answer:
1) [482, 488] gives 7.5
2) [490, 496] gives 7.01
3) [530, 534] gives 5.94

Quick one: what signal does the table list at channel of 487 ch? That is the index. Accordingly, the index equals 7.39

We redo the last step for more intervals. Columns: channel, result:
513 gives 6.24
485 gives 7.52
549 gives 5.86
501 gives 6.23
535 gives 5.77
